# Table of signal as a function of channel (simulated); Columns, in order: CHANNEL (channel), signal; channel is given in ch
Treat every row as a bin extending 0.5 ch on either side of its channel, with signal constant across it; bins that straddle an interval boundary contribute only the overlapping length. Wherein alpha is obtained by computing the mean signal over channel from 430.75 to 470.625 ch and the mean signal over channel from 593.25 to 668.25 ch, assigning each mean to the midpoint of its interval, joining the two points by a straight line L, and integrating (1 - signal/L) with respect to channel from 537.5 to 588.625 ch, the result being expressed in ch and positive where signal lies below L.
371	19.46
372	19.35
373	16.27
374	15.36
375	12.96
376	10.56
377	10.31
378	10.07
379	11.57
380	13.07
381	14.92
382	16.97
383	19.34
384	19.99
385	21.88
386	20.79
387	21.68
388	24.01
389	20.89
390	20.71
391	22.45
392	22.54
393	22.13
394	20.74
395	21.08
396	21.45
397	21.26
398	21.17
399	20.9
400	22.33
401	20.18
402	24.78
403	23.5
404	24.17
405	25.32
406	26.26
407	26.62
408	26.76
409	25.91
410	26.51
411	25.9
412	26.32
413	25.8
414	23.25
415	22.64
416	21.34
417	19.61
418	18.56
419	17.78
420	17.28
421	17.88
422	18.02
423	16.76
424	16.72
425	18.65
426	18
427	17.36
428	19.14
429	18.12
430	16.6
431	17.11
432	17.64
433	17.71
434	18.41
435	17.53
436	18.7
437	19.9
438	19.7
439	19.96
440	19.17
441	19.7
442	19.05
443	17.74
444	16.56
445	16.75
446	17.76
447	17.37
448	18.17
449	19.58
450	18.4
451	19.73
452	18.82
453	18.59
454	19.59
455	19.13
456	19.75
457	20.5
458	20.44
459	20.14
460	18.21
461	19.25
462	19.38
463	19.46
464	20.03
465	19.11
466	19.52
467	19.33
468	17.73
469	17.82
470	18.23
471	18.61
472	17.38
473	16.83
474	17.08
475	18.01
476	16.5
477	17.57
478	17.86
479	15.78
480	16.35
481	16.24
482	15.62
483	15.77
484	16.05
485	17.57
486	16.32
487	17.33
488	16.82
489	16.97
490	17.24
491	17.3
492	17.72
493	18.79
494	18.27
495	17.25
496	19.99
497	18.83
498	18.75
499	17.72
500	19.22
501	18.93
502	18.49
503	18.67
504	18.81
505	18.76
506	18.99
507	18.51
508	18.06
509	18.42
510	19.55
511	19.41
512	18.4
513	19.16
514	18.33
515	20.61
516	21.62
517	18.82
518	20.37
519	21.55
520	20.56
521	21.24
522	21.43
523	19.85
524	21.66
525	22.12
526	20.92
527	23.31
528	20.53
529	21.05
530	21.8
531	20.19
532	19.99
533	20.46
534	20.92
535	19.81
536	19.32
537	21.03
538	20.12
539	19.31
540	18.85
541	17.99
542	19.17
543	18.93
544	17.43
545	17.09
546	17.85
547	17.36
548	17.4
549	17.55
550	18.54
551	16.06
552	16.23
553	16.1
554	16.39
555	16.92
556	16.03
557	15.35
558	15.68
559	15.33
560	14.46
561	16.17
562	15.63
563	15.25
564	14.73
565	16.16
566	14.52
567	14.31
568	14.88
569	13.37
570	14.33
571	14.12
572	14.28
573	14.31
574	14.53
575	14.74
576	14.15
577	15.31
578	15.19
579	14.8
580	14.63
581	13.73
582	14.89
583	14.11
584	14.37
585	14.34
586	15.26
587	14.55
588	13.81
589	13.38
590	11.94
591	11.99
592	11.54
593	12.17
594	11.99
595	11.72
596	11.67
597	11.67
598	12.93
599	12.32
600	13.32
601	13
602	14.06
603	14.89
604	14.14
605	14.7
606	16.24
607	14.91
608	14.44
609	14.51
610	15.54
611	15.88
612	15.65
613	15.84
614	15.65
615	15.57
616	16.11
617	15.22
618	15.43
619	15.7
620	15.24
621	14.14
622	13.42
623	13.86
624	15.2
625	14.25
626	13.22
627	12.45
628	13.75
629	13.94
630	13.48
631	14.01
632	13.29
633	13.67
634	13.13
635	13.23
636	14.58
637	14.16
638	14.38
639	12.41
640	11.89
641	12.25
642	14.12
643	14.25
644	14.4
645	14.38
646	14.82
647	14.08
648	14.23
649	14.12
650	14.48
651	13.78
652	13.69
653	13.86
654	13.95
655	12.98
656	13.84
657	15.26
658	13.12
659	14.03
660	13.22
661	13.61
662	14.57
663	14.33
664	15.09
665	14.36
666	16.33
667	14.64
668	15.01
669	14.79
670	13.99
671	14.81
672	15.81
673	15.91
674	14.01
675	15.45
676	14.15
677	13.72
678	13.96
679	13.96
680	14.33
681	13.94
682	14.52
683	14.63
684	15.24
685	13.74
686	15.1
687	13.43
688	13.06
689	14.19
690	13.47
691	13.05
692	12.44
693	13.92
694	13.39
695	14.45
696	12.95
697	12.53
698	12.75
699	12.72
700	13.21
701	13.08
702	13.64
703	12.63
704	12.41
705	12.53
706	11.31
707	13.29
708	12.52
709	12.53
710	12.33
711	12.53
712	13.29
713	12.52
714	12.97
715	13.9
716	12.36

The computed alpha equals 0.3 ch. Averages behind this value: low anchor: 18.8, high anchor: 14.1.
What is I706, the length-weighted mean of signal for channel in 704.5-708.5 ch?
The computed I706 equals 12.4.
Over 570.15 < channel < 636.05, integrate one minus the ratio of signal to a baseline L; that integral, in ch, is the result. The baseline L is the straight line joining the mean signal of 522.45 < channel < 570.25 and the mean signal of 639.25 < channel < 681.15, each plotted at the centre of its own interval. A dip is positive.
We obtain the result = 8.0 ch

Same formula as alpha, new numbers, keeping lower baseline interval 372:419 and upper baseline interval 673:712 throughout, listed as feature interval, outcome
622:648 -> 2.0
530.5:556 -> -2.0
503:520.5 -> -1.5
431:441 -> 0.5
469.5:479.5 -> 0.7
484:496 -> 0.6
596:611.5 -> 1.5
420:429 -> 1.0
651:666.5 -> 0.2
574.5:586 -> 1.1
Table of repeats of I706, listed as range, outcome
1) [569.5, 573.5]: 14.3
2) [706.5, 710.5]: 12.7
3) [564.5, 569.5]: 14.6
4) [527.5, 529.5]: 20.8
